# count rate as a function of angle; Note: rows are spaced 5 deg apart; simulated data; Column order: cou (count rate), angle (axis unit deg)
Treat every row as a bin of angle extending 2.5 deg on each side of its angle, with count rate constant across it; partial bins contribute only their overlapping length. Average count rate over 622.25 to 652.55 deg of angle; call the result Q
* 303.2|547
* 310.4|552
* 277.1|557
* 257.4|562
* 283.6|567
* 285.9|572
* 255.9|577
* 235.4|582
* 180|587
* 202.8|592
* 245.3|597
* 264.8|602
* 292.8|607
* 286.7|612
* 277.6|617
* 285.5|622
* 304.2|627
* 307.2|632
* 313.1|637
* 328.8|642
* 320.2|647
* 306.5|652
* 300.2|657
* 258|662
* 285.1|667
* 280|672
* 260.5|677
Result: 312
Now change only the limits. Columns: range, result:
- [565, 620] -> 256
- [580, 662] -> 278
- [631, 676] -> 298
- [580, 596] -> 209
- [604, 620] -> 285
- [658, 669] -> 275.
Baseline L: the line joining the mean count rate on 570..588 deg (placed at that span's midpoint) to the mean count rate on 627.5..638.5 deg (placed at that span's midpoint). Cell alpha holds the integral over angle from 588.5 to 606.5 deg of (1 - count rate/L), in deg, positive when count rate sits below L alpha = 1.74 deg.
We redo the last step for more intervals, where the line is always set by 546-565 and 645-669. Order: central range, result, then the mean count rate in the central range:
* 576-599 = 5.3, 221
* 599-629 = 0.6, 284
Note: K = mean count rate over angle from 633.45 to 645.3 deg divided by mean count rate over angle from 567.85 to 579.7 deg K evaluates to 1.17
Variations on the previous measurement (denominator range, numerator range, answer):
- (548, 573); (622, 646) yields 1.09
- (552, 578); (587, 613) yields 0.90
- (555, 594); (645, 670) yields 1.18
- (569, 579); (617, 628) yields 1.06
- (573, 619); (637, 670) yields 1.20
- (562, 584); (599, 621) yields 1.06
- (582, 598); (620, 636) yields 1.43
